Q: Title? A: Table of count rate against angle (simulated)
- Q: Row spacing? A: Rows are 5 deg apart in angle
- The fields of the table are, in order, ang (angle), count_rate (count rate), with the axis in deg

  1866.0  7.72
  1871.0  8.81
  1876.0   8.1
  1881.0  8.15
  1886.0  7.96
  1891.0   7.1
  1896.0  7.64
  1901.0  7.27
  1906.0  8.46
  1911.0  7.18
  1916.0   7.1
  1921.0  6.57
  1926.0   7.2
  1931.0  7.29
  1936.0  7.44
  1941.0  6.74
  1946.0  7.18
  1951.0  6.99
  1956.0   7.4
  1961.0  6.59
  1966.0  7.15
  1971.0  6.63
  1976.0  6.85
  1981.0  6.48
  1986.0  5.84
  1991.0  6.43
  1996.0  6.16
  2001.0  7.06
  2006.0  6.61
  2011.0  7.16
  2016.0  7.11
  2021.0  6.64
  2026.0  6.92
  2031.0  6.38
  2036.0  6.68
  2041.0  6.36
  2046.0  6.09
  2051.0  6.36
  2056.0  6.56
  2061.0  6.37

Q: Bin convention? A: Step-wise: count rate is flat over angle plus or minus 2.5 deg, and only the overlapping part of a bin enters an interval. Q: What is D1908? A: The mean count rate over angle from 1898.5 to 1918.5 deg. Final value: 7.5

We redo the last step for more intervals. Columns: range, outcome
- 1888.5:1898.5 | 7.37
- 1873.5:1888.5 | 8.07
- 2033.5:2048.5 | 6.38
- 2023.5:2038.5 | 6.66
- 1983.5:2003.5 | 6.37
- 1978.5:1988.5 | 6.16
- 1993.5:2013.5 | 6.75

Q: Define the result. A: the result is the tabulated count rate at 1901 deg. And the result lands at 7.27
